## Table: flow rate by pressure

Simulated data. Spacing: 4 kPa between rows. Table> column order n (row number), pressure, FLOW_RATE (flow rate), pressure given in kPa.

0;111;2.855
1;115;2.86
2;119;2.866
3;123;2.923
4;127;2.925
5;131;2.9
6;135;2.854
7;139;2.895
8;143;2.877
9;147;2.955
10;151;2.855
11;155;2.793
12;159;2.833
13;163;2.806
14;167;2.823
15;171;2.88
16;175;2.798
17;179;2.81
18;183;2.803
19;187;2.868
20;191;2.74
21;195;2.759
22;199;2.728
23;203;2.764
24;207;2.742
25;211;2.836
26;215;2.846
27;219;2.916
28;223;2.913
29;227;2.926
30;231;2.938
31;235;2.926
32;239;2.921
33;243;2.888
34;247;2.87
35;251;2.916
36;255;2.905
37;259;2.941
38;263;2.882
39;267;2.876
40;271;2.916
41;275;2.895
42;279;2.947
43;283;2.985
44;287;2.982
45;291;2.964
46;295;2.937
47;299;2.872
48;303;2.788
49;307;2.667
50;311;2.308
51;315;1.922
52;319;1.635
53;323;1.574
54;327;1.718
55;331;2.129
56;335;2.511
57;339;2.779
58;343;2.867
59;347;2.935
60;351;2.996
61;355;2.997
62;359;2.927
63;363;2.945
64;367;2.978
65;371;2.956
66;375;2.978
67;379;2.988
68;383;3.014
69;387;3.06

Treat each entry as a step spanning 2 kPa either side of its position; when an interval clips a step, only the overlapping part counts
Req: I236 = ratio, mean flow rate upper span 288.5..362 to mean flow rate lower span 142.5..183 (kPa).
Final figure 0.89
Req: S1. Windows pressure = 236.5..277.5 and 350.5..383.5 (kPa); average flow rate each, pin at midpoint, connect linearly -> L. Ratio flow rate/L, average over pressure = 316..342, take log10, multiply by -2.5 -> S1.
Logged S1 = 0.38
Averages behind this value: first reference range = 2.9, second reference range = 2.97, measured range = 2.08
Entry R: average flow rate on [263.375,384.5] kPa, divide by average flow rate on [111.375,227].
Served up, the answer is 0.95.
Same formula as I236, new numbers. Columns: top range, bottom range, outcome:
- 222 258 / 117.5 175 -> 1.02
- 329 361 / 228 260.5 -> 0.95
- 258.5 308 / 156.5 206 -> 1.04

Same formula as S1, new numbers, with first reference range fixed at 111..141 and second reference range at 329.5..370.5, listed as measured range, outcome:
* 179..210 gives 0.03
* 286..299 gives -0.04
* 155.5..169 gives 0.02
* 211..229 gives -0.01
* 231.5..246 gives -0.02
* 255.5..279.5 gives -0.02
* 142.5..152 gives -0.01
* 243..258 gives -0.02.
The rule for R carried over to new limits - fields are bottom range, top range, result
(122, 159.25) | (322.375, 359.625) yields 0.89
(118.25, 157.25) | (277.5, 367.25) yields 0.91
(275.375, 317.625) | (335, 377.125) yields 1.07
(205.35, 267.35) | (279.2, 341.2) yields 0.85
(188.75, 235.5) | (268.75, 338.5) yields 0.89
